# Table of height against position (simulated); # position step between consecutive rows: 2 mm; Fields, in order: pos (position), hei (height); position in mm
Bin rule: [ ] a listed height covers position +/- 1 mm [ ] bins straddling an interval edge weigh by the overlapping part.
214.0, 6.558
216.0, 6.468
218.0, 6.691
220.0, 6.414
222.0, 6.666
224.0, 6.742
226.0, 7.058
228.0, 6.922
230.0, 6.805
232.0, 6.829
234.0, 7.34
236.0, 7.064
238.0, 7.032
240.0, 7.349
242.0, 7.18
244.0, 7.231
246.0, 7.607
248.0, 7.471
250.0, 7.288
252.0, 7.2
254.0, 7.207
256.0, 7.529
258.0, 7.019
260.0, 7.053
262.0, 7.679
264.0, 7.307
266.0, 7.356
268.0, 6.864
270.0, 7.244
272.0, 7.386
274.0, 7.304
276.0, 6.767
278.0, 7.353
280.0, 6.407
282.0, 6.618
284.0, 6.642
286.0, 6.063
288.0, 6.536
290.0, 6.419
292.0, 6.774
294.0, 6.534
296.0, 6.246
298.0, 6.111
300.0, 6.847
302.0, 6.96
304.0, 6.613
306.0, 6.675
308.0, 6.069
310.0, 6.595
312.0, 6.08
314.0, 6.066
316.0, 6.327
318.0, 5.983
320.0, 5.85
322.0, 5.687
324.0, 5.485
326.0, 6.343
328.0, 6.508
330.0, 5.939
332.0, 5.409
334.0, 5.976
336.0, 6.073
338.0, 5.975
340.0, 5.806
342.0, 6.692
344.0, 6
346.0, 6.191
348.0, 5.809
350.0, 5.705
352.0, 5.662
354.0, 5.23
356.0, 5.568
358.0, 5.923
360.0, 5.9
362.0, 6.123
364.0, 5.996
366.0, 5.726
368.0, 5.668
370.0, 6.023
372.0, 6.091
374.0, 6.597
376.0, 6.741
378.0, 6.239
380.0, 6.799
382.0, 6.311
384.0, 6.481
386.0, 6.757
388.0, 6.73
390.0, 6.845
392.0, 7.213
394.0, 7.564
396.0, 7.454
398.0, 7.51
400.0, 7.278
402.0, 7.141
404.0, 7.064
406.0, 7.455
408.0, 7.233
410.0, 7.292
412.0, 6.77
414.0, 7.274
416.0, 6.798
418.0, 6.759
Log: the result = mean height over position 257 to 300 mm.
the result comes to 6.84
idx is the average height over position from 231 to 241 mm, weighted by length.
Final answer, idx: 7.12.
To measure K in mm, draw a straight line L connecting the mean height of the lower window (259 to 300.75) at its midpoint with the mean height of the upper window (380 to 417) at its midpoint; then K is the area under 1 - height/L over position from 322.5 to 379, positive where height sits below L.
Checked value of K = 8.0 mm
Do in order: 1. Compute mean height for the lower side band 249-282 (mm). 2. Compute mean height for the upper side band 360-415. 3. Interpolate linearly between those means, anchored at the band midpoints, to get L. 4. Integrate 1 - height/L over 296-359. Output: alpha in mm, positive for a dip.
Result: 8.0 mm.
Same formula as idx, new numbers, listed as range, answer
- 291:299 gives 6.42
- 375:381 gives 6.59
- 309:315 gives 6.25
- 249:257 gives 7.31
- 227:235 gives 6.97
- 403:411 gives 7.26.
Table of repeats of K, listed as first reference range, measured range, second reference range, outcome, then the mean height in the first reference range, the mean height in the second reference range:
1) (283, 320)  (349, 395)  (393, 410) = 5.3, 6.4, 7.33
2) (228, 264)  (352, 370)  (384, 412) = 3.5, 7.22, 7.15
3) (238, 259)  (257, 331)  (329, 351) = 0.6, 7.29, 5.96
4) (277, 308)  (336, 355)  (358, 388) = 1.4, 6.57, 6.25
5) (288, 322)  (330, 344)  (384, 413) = 1.4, 6.37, 7.14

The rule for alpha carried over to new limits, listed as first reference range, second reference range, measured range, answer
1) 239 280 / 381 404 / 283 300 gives 1.8 mm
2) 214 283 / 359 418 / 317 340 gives 3.2 mm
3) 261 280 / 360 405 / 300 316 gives 1.3 mm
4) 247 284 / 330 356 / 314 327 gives 0.6 mm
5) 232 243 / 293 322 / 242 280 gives -2.0 mm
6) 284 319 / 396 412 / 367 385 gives 1.8 mm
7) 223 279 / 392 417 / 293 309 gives 1.5 mm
